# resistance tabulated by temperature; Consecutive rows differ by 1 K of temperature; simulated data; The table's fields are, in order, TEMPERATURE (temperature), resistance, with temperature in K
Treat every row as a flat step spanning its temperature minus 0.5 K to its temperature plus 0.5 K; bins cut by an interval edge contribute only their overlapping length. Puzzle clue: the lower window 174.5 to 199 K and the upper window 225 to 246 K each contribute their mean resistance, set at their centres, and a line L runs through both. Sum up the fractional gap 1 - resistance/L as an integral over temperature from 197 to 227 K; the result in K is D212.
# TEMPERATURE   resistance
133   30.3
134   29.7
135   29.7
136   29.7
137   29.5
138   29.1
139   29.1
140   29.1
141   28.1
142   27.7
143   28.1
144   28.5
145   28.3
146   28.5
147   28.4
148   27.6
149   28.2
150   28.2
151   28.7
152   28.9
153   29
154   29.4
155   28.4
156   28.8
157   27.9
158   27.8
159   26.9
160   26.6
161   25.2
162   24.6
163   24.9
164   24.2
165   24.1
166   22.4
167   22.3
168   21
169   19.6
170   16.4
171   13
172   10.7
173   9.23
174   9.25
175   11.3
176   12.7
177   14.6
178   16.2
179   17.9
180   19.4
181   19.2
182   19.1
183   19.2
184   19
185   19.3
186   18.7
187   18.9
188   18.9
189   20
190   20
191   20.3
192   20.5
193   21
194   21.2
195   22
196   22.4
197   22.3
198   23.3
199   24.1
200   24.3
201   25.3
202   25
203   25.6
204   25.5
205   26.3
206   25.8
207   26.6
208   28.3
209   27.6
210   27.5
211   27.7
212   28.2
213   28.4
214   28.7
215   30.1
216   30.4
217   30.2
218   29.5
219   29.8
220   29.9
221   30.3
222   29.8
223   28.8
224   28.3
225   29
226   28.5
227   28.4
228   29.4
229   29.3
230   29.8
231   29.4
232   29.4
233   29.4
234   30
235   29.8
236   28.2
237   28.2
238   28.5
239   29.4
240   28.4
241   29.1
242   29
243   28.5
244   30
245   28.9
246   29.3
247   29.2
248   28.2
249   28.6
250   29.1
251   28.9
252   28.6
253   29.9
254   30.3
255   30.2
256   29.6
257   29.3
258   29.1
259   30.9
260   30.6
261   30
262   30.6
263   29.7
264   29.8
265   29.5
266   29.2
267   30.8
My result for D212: -4.1 K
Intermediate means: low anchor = 19.2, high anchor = 29.1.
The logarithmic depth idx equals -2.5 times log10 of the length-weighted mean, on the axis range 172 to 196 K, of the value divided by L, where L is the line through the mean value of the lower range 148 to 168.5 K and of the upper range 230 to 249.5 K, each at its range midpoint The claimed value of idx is 0.471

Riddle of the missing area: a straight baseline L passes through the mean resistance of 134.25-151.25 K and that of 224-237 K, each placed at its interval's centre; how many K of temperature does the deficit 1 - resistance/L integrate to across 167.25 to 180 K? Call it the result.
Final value 6.3 K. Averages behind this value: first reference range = 28.6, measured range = 14.7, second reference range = 29.1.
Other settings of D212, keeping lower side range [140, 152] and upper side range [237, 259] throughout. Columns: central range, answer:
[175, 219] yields 8.8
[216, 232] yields -0.2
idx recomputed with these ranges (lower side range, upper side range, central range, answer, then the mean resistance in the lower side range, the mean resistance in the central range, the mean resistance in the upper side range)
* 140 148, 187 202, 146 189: 0.178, 28.2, 21.6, 21.8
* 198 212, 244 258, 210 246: -0.057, 26.1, 29.1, 29.3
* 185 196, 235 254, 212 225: -0.190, 20.2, 29.4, 28.9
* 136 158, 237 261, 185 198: 0.368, 28.6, 20.6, 29.3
